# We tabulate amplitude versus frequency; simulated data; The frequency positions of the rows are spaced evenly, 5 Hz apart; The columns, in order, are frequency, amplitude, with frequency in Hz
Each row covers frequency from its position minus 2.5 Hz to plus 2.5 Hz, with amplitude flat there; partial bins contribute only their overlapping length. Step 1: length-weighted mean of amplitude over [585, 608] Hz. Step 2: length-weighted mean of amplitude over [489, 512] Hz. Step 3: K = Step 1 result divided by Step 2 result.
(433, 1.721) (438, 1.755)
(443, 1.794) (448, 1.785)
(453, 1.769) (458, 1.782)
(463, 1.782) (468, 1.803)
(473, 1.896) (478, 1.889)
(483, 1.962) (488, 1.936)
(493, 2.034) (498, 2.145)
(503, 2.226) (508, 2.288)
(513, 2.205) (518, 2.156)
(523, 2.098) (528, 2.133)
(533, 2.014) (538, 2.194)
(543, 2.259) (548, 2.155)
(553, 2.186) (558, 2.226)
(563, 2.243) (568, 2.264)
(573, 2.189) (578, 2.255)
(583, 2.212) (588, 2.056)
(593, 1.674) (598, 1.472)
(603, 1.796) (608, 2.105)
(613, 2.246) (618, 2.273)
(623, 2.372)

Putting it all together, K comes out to 0.83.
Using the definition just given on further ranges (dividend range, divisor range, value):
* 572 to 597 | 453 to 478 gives 1.12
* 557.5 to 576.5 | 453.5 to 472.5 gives 1.24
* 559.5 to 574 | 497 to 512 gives 1.00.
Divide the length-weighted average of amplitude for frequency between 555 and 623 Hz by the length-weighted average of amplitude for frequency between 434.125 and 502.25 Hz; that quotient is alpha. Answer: 1.11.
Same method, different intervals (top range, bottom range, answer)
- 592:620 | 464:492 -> 1.02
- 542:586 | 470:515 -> 1.08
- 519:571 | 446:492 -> 1.18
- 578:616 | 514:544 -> 0.92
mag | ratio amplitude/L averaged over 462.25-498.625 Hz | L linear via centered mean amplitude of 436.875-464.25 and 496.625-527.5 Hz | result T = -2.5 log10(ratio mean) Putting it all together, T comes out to 0.03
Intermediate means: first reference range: 1.78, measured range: 1.93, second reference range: 2.18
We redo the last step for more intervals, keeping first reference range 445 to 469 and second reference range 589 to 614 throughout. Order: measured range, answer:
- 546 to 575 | -0.206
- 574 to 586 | -0.206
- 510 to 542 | -0.180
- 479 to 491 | -0.087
